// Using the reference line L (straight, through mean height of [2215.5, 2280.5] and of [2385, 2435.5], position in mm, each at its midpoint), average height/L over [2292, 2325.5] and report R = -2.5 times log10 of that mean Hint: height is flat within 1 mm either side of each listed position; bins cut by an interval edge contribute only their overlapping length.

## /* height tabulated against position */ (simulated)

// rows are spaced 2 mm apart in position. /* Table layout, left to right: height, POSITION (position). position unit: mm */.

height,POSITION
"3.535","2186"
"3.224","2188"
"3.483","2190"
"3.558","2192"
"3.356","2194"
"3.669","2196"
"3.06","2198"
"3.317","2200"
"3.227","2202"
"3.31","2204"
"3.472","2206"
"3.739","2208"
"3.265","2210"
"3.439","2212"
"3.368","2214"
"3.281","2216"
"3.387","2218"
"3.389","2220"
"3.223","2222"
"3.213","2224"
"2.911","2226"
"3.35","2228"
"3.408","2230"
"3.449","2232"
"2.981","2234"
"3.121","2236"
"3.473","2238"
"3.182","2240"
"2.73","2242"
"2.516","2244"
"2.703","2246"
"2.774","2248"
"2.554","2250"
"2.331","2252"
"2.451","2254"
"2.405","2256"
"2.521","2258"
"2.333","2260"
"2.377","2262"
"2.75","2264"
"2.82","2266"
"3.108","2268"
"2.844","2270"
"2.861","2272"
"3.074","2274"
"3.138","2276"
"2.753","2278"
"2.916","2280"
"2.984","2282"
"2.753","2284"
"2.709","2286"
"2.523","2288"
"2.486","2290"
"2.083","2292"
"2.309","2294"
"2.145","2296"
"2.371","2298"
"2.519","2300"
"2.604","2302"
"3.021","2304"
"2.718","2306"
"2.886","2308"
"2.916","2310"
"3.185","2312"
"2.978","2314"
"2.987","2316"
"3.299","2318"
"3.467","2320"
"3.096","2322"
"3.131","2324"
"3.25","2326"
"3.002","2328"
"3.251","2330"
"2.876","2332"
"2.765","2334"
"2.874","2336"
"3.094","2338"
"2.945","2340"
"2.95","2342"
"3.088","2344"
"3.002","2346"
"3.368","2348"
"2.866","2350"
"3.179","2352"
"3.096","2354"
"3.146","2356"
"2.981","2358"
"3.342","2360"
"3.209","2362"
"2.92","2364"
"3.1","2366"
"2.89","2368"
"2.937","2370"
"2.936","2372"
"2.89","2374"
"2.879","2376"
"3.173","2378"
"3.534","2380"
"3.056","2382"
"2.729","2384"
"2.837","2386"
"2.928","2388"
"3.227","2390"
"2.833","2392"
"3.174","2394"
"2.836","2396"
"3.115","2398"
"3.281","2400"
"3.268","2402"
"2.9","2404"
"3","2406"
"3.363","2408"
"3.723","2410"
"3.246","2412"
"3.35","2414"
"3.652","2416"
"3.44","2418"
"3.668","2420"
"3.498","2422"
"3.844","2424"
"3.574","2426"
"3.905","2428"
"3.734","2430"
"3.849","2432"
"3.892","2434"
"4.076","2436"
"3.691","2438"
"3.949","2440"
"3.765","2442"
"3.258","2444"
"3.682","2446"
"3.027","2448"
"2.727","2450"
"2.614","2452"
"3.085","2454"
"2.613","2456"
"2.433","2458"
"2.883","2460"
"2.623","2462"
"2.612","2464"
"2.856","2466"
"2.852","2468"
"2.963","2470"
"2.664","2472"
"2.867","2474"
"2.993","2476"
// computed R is 0.09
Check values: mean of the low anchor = 2.92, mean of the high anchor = 3.37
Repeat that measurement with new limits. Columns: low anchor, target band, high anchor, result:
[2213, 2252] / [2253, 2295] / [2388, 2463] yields 0.17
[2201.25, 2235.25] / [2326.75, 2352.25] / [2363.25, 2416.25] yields 0.05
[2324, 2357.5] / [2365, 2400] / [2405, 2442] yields 0.11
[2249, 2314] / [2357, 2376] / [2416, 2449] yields 0.08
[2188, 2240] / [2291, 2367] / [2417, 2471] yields 0.13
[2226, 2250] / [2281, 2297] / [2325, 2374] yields 0.21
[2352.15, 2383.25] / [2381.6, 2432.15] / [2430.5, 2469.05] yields -0.06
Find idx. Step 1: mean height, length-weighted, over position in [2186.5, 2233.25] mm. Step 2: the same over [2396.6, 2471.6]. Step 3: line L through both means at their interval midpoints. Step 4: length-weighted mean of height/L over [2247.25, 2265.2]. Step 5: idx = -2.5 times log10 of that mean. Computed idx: 0.31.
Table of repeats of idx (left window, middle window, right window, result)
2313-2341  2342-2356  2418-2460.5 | 0.02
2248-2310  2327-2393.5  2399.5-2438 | 0.05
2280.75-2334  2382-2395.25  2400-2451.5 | 0.12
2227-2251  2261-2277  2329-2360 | 0.06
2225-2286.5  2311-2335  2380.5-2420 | -0.04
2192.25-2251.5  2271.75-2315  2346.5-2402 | 0.15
